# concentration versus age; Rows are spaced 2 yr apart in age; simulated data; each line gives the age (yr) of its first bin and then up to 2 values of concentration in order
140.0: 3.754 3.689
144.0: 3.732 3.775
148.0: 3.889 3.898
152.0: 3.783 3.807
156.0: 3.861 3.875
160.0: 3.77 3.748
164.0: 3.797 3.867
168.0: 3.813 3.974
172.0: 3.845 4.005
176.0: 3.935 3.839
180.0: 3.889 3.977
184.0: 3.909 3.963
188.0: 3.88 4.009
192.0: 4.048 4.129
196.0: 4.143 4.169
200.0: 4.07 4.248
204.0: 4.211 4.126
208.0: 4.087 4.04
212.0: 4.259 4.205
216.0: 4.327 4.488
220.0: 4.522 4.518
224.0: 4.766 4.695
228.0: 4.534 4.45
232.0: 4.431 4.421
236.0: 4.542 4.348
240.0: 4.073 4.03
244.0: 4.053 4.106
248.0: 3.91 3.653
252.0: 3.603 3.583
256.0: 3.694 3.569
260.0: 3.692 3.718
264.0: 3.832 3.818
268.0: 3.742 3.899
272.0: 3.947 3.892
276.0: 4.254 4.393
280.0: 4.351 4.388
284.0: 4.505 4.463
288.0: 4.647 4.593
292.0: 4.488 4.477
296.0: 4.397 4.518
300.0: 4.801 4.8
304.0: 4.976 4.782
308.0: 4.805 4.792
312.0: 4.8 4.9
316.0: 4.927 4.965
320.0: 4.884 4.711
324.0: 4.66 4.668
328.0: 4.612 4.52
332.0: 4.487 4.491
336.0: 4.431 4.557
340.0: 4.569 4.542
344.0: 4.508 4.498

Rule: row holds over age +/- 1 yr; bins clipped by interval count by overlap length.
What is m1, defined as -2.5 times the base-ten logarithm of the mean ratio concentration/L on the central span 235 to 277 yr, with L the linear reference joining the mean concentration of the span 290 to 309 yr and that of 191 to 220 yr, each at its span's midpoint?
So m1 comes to 0.14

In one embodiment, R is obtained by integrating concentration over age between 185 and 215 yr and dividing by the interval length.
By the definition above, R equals 4.11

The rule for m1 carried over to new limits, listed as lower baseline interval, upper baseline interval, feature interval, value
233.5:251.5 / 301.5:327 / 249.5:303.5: 0.08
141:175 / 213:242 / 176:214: 0.03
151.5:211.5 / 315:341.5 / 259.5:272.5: 0.15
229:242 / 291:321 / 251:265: 0.22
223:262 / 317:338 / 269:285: 0.03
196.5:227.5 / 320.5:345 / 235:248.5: 0.06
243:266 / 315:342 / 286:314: -0.09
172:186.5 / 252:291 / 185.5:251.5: -0.07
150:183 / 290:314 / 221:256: 0.02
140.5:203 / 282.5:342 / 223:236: -0.08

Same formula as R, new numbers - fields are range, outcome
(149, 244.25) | 4.11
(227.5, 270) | 3.98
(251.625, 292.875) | 4.06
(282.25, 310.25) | 4.64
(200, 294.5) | 4.18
